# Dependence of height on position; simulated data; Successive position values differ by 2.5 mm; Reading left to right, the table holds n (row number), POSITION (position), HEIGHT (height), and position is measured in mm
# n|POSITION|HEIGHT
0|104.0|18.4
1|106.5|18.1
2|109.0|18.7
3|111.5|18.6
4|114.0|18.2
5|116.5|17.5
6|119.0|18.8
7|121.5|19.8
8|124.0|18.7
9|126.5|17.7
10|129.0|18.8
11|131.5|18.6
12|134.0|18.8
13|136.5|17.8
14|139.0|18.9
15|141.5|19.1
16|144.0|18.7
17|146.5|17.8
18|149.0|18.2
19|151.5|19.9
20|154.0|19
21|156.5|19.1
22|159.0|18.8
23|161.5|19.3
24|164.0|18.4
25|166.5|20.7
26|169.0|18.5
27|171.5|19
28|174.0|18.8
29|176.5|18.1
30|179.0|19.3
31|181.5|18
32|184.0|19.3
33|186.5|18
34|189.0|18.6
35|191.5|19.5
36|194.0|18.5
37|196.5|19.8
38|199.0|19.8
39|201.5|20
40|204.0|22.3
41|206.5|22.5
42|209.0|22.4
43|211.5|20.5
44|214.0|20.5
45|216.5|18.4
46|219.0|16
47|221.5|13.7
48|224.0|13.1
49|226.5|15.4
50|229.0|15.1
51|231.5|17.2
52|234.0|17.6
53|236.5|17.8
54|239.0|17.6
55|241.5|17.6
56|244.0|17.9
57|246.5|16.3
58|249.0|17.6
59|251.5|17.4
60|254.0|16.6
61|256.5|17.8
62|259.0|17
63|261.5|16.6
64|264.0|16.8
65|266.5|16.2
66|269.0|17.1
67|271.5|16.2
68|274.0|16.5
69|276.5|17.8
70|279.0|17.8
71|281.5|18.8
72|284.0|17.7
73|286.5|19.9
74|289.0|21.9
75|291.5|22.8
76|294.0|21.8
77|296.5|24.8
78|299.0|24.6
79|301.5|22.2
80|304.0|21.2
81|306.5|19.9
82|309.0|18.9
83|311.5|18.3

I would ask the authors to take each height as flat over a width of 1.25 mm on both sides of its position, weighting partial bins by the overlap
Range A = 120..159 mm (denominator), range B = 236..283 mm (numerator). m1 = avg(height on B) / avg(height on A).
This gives 0.92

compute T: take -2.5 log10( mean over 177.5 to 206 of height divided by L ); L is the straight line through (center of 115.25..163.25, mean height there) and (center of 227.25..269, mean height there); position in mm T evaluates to -0.09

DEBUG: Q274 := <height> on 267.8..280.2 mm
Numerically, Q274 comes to 17.1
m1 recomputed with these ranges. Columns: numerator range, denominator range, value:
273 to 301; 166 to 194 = 1.09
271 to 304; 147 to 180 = 1.07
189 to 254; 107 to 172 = 0.97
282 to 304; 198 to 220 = 1.07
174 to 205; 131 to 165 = 1.03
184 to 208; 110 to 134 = 1.07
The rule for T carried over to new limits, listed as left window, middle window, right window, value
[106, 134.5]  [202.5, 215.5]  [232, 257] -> -0.21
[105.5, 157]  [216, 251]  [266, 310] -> 0.18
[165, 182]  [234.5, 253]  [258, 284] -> 0.01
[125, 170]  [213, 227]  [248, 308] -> 0.17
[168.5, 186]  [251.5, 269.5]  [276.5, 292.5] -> 0.15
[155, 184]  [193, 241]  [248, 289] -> 0.00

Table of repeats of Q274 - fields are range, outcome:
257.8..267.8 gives 16.7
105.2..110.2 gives 18.4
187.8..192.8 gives 19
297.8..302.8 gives 23.4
